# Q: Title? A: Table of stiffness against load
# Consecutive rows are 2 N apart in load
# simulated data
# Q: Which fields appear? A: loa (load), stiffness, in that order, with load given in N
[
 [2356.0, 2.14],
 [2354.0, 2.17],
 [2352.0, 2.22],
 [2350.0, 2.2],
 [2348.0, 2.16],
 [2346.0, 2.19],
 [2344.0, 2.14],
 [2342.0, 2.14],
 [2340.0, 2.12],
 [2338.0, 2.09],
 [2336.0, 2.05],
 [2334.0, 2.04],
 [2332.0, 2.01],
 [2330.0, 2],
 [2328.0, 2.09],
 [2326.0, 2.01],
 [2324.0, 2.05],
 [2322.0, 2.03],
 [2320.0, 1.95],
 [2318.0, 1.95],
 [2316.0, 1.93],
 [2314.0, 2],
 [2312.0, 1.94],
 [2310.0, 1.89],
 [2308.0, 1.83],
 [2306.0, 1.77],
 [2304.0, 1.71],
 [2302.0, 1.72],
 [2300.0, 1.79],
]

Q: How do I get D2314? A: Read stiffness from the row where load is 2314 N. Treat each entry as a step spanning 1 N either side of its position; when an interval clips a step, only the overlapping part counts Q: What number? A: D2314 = 2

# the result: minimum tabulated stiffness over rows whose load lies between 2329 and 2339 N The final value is 2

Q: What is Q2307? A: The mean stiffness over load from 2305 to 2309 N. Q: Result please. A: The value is 1.8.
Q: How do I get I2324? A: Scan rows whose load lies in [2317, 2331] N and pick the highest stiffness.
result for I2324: 2.09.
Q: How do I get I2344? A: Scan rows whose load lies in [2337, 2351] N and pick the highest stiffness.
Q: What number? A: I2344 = 2.2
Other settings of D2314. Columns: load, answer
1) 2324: 2.05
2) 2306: 1.77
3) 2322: 2.03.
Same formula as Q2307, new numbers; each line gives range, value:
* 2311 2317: 1.96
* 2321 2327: 2.03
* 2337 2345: 2.12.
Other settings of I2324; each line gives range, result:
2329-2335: 2.04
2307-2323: 2.03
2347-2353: 2.22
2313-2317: 2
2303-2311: 1.89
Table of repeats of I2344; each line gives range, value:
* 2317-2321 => 1.95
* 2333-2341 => 2.12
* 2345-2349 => 2.19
